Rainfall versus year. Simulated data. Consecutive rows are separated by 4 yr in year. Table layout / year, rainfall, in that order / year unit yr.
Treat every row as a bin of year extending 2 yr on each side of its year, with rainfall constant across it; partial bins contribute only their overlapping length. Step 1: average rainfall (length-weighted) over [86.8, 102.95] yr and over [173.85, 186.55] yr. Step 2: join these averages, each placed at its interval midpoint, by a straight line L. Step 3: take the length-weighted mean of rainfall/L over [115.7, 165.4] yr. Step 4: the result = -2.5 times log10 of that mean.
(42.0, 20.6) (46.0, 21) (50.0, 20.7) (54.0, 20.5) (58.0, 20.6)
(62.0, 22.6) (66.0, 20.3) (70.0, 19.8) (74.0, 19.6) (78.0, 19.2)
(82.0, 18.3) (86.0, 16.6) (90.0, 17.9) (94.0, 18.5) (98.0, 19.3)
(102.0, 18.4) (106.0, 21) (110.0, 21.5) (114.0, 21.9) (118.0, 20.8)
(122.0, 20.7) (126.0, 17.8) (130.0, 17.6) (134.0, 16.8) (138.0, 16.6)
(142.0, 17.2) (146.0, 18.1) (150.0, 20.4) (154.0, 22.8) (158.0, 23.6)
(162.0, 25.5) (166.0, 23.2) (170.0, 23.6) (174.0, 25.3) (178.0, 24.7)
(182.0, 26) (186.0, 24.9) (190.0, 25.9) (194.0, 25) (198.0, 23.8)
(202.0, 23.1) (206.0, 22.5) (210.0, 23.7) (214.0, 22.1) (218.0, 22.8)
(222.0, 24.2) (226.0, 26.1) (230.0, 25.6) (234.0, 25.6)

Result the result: 0.112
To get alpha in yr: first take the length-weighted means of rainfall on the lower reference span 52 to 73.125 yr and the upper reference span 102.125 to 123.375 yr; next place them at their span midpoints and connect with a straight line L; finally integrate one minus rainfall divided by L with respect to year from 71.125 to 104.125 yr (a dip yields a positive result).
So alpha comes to 3.6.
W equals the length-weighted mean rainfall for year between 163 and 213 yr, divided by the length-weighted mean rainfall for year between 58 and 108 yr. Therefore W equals 1.3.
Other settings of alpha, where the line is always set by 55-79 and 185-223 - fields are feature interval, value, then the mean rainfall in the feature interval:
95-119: 1.1 yr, 20.4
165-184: -1.3 yr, 24.6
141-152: 1.8 yr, 18.7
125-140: 3.3 yr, 17.2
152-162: -0.5 yr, 23.7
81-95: 2.1 yr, 17.7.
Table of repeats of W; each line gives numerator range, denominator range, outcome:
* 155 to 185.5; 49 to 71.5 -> 1.18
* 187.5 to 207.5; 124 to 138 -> 1.40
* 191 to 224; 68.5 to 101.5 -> 1.26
